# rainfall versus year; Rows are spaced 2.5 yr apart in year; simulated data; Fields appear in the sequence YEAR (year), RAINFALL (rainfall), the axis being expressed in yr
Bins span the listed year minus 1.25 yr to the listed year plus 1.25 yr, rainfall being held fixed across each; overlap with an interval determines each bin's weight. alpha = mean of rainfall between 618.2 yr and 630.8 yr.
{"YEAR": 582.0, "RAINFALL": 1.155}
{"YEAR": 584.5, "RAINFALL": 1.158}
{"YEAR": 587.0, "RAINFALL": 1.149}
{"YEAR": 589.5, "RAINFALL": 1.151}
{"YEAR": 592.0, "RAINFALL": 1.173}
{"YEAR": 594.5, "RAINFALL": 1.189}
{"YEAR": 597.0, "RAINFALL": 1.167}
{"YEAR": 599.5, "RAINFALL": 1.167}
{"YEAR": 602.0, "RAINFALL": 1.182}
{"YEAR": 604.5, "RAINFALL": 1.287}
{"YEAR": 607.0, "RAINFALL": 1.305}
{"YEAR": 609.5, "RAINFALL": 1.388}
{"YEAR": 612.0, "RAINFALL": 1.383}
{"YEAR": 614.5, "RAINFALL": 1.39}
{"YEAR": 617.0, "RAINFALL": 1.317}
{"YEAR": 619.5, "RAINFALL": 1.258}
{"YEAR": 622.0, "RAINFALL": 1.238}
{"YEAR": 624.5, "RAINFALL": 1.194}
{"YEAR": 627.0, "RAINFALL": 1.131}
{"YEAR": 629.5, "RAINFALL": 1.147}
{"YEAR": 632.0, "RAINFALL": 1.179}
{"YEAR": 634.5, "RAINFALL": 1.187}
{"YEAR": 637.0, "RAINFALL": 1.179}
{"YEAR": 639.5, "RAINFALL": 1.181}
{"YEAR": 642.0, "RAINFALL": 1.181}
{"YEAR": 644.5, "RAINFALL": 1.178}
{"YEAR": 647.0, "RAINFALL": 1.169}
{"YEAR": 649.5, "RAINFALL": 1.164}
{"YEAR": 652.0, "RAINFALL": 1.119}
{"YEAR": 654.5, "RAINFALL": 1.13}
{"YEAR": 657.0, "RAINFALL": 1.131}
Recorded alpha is 1.19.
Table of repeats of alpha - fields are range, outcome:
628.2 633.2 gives 1.16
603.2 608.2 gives 1.29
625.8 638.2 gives 1.16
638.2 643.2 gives 1.18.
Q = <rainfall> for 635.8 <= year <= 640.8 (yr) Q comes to 1.18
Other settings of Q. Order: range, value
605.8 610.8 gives 1.35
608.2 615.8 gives 1.39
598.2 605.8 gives 1.21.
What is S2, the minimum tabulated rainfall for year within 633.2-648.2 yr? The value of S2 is 1.169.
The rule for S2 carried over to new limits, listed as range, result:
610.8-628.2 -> 1.131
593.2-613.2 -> 1.167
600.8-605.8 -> 1.182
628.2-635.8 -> 1.147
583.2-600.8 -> 1.149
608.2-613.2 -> 1.383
